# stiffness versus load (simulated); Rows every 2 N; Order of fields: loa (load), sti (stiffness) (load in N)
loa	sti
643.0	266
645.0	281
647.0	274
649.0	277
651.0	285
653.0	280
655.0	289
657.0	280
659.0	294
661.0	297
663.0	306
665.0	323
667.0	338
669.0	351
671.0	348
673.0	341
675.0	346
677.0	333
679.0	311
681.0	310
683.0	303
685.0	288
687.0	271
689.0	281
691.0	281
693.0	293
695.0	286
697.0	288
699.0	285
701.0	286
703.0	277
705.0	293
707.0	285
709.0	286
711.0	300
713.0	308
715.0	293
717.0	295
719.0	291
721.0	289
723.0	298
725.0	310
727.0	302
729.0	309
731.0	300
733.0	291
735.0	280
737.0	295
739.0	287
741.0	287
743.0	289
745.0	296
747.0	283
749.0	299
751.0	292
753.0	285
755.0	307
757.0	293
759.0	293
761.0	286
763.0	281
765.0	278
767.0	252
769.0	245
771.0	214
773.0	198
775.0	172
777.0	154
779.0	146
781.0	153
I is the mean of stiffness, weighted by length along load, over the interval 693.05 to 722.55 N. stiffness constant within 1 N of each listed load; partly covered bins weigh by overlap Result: 290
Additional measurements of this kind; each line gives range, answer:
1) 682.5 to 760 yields 292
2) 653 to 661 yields 288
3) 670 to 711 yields 300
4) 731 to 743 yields 289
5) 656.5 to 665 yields 298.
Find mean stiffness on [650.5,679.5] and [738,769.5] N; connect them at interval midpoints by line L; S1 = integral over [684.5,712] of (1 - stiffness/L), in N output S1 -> 1.7 N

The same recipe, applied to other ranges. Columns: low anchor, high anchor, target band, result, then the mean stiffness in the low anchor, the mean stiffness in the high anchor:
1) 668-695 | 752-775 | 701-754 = -1.8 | 311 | 262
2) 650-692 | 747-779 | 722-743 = -1.8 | 307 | 254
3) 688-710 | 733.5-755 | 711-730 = -0.8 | 286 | 290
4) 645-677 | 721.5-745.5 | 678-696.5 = 0.7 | 308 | 295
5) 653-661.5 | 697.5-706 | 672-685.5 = -1.6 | 288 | 285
